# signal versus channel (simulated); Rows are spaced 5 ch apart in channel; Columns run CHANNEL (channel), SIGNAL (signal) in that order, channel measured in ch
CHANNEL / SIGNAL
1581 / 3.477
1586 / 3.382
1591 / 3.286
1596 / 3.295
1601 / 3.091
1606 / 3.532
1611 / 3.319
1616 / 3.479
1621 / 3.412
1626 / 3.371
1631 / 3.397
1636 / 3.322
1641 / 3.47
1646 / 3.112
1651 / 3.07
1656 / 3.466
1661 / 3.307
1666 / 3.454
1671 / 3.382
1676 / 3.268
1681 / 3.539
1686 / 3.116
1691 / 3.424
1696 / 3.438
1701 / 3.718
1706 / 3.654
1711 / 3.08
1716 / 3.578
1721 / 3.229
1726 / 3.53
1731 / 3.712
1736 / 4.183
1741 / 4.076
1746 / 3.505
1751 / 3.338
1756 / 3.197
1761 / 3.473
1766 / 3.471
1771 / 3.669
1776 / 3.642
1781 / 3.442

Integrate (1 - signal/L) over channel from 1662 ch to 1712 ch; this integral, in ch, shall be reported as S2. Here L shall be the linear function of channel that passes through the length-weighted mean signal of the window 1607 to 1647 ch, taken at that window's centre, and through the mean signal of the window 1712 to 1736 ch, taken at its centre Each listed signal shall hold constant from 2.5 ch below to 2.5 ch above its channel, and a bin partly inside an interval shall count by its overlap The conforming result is 1.0 ch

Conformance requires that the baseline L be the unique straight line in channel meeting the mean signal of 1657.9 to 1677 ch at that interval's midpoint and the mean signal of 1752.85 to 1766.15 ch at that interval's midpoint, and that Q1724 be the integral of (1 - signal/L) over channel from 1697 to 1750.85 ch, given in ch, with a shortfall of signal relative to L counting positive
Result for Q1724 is -3.9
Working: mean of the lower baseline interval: 3.36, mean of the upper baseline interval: 3.36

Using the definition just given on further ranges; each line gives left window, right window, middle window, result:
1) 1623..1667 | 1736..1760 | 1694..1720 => 0.1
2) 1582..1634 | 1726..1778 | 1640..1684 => 1.6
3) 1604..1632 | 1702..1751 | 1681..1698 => 0.9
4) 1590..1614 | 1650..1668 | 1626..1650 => 0.1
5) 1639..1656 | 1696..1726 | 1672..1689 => 0.2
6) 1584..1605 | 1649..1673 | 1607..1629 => -0.7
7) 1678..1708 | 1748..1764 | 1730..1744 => -2.6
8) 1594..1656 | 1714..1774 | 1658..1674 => 0.2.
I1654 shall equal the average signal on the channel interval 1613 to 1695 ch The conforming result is 3.35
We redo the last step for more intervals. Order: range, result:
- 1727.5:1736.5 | 3.85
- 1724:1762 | 3.63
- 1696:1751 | 3.6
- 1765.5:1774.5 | 3.6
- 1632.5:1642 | 3.38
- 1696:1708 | 3.64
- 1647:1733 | 3.4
